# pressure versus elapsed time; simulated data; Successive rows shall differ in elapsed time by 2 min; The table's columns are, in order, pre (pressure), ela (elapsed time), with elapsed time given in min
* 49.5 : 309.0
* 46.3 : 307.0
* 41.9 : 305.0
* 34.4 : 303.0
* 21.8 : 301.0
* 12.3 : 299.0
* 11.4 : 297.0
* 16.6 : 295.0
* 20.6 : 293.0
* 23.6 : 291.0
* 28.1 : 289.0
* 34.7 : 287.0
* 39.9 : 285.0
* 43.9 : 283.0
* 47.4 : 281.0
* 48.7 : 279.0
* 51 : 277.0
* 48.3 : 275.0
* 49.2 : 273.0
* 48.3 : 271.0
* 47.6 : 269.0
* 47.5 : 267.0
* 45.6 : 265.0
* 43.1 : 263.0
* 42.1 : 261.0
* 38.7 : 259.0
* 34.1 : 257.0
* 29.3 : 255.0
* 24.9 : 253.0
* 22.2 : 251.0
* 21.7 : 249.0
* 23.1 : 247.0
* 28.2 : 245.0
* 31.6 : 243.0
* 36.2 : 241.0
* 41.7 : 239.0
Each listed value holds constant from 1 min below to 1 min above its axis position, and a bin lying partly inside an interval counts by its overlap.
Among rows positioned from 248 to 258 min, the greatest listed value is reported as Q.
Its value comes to 34.1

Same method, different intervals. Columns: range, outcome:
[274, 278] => 51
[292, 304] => 34.4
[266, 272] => 48.3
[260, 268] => 47.5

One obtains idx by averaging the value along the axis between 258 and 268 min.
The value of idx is 43.4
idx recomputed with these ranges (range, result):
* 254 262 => 36.1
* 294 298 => 14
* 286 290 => 31.4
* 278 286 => 45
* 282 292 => 34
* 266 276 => 48.2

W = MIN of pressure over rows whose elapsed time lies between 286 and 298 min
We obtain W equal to 11.4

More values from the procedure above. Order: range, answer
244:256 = 21.7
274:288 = 34.7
